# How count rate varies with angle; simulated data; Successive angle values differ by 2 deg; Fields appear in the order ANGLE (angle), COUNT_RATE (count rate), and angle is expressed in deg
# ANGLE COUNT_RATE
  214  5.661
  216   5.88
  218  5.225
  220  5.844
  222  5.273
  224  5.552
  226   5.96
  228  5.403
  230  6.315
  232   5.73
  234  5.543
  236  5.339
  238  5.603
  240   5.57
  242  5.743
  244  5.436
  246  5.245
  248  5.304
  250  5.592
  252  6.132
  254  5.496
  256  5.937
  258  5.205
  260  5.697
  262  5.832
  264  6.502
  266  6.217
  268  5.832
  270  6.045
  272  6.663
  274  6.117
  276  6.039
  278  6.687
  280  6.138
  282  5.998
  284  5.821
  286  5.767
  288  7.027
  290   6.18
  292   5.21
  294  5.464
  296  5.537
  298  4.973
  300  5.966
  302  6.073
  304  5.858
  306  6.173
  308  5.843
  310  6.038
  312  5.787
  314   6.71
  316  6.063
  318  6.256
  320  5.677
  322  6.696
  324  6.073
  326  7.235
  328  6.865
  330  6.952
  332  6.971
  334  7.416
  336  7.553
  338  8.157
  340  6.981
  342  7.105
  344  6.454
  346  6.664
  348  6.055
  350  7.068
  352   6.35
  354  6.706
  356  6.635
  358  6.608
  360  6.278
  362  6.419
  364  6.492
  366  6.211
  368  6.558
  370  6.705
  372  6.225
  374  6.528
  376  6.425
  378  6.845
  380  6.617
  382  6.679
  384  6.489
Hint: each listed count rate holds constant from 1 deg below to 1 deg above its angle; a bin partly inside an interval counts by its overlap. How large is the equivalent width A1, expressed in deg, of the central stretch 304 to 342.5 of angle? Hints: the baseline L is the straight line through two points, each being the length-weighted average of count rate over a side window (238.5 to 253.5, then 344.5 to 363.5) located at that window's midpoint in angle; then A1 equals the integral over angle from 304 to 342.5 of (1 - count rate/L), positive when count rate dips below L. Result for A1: -2.3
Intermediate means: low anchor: 5.57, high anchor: 6.53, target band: 6.63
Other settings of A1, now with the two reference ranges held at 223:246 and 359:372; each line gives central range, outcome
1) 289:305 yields 0.95 deg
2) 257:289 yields -1.25 deg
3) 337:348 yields -1.21 deg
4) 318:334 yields -1.22 deg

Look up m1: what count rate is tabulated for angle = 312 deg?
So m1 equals 5.787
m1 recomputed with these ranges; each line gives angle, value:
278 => 6.687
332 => 6.971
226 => 5.96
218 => 5.225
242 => 5.743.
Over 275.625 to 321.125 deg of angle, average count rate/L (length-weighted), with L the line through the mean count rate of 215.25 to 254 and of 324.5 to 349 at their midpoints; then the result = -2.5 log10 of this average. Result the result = 0.09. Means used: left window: 5.61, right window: 7.01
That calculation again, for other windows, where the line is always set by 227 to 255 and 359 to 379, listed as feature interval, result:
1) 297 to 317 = 0.02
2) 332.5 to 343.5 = -0.18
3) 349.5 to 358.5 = -0.05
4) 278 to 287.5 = -0.03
